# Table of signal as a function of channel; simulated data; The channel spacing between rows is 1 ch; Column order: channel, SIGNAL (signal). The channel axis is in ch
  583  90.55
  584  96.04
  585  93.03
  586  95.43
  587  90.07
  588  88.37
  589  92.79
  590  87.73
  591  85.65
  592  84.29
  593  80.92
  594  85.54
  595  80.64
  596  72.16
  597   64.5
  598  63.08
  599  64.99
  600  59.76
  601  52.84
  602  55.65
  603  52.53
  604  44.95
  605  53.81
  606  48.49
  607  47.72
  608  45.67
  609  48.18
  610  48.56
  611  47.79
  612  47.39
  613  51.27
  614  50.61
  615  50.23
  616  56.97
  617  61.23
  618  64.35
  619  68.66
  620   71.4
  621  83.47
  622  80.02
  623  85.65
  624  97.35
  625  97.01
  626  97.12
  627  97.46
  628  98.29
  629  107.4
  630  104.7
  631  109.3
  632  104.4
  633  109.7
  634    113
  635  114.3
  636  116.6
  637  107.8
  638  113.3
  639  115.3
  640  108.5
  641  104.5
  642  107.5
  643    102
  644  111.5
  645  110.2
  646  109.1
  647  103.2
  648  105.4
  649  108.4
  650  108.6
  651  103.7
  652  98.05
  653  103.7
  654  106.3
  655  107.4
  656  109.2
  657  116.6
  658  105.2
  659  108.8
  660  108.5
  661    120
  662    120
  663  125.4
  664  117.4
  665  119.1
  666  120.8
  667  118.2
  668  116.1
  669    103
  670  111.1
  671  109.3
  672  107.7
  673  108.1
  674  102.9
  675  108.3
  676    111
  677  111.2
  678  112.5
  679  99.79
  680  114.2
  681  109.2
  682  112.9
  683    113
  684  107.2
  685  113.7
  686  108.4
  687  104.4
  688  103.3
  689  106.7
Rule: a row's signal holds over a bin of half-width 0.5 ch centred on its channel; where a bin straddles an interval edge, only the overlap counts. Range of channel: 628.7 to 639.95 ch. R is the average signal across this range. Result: 111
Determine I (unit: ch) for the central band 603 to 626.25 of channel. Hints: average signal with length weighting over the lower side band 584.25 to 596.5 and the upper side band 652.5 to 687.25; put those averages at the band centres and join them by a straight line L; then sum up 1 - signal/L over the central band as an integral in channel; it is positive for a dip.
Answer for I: 7.9 ch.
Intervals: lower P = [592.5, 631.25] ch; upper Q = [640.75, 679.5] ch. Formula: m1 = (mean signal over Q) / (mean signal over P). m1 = 1.59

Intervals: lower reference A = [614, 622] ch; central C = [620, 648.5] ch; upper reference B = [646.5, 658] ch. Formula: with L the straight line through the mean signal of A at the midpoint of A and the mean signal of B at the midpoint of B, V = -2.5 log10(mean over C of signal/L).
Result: -0.22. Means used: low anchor 65.2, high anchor 106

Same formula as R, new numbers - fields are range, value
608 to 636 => 80.2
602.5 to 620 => 52.8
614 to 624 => 69.6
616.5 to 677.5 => 105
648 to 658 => 107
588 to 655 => 84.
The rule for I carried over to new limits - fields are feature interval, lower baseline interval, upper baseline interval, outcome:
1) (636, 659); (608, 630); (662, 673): -2.6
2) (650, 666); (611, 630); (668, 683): -2.1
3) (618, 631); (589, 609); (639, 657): -0.5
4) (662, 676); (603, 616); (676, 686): -1.9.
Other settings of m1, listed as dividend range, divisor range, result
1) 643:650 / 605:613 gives 2.23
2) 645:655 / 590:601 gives 1.43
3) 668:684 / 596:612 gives 2.03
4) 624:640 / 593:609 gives 1.79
